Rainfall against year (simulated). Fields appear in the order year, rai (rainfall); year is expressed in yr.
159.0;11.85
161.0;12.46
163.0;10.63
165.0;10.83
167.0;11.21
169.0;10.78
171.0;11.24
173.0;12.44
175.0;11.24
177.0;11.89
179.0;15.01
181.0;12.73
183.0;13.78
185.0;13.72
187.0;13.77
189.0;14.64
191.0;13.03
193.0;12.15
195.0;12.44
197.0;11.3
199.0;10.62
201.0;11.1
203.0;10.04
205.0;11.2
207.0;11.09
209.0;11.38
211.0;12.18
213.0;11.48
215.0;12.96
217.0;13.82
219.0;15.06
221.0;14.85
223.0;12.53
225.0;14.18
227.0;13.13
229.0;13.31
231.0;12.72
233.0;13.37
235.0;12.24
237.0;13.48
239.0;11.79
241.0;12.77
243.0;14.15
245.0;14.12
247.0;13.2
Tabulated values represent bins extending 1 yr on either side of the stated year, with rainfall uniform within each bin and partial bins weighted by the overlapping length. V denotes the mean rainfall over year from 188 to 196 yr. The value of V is 13.1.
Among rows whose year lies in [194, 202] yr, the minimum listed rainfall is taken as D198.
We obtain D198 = 10.62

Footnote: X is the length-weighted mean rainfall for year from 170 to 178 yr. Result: 11.7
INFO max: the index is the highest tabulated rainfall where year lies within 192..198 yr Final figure 12.44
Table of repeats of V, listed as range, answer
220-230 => 13.6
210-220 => 13.1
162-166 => 10.7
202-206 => 10.6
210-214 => 11.8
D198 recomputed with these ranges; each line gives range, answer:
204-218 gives 11.09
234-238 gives 12.24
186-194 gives 12.15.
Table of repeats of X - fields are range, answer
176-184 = 13.4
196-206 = 10.9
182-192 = 13.8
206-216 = 11.8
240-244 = 13.5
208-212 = 11.8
